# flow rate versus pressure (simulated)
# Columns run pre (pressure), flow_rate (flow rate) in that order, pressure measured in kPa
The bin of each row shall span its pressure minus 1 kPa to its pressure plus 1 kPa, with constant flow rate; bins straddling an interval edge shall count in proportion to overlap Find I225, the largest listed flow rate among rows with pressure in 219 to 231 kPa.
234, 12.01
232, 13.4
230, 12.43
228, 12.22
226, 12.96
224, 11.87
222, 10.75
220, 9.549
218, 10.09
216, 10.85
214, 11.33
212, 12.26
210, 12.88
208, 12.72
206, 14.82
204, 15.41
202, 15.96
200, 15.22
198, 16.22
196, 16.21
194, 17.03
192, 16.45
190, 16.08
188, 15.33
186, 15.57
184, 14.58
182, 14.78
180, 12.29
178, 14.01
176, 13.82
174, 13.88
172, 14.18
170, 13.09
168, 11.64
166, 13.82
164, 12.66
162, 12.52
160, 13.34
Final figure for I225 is 12.96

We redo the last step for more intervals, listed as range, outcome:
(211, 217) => 12.26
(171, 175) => 14.18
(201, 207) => 15.96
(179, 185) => 14.78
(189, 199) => 17.03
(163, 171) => 13.82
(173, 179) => 14.01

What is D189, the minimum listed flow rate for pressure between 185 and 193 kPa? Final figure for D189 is 15.33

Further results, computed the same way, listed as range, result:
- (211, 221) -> 9.549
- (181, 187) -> 14.58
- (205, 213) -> 12.26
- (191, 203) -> 15.22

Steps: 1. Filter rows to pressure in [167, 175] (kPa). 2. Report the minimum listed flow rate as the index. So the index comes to 11.64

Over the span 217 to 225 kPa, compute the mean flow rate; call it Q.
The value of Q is 10.6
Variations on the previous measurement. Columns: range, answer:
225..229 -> 12.6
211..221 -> 10.8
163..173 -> 13.1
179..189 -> 14.5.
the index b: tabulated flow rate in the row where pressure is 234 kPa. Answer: 12.01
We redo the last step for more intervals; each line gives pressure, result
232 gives 13.4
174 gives 13.88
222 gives 10.75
